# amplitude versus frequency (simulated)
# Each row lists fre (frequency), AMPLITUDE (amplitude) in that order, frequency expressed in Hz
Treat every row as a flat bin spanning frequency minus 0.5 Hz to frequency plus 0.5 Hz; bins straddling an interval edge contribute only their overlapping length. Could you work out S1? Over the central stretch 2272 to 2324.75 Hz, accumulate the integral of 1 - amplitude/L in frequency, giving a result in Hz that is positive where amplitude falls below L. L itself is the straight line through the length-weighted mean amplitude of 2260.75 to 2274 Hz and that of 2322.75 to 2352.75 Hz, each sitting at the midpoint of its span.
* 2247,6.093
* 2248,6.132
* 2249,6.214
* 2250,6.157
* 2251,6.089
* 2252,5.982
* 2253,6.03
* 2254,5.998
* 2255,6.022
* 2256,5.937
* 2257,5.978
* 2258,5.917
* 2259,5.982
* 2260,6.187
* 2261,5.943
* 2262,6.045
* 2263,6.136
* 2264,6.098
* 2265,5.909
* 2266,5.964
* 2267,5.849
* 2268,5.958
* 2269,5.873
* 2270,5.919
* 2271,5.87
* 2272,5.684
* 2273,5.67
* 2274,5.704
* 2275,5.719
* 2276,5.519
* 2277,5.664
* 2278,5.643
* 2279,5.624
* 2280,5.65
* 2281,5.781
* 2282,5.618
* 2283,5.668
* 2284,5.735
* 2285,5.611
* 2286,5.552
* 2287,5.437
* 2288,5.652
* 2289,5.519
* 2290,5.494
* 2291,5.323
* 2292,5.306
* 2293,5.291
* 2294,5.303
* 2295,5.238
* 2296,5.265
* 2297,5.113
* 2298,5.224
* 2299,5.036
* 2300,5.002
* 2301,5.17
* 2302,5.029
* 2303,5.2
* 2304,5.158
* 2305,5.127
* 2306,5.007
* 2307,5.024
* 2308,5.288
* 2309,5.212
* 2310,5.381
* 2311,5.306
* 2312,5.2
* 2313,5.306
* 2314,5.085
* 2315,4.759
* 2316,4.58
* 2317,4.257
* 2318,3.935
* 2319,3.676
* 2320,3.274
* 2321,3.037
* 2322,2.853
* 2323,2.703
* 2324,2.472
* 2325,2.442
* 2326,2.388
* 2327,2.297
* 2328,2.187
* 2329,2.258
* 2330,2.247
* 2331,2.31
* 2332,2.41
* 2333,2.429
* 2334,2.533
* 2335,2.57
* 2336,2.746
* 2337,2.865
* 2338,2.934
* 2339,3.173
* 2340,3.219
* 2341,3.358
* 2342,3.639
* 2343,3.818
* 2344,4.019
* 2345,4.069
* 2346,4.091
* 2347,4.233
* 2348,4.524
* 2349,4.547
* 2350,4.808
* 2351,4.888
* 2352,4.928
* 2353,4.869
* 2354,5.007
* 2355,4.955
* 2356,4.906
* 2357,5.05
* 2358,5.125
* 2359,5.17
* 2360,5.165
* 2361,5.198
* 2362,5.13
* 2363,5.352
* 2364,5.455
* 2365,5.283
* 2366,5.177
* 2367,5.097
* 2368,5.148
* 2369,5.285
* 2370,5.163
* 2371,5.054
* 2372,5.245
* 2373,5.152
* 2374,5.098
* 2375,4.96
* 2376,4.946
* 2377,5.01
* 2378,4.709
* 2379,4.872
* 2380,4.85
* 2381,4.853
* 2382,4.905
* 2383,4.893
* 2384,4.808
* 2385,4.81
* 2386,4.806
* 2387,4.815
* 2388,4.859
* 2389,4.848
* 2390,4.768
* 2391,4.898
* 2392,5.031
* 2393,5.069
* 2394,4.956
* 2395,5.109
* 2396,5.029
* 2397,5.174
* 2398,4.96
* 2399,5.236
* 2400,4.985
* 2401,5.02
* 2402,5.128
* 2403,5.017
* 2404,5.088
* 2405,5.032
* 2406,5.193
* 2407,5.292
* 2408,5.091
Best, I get -3.0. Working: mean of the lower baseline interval 5.91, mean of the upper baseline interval 3.25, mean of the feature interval 5.02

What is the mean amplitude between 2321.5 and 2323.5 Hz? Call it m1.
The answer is 2.78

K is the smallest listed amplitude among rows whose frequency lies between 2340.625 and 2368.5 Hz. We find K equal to 3.358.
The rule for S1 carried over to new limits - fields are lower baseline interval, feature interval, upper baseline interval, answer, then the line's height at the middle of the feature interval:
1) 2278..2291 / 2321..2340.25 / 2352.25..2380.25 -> 9.9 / 5.31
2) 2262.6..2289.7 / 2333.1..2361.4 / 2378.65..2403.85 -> 6.0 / 5.25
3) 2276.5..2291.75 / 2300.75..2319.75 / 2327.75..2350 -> -1.8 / 4.47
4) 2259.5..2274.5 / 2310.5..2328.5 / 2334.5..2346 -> 2.0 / 4.07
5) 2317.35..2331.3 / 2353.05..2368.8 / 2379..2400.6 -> -4.7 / 3.97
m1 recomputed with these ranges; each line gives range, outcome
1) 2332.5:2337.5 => 2.63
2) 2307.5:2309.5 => 5.25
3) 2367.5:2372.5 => 5.18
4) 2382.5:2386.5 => 4.83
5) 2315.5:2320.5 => 3.94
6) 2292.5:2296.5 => 5.27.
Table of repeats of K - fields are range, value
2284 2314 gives 5.002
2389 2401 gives 4.768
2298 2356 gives 2.187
